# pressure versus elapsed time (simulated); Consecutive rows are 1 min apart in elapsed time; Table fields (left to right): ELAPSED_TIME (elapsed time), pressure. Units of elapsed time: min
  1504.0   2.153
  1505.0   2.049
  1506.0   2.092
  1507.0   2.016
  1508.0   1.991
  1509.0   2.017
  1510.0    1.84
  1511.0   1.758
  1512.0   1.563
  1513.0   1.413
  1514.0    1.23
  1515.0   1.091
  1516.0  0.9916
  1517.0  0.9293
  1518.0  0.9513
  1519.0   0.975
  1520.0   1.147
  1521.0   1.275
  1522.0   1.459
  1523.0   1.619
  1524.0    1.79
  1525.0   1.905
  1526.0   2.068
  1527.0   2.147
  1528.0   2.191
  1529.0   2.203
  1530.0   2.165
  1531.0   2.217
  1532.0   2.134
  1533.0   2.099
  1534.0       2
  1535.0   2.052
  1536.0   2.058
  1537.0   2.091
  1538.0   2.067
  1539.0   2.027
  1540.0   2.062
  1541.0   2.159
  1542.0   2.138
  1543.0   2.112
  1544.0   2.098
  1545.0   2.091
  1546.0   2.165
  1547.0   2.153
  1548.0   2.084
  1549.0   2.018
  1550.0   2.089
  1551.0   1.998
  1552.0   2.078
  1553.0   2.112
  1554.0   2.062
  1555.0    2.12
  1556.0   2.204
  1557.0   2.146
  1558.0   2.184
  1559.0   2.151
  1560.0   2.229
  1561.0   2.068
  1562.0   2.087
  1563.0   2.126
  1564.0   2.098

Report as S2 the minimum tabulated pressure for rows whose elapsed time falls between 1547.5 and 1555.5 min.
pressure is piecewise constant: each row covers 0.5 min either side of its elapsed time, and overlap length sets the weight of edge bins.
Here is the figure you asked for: 1.998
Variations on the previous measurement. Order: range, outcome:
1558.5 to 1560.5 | 2.151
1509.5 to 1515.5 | 1.091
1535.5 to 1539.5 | 2.027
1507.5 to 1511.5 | 1.758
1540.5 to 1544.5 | 2.098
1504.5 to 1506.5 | 2.049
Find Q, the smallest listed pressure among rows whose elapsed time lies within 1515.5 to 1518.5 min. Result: 0.9293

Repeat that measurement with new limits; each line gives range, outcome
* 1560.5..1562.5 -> 2.068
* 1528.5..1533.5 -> 2.099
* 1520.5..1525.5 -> 1.275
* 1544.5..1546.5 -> 2.091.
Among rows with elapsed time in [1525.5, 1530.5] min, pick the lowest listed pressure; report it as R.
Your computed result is 2.068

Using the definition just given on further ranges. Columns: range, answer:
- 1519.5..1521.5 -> 1.147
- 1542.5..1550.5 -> 2.018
